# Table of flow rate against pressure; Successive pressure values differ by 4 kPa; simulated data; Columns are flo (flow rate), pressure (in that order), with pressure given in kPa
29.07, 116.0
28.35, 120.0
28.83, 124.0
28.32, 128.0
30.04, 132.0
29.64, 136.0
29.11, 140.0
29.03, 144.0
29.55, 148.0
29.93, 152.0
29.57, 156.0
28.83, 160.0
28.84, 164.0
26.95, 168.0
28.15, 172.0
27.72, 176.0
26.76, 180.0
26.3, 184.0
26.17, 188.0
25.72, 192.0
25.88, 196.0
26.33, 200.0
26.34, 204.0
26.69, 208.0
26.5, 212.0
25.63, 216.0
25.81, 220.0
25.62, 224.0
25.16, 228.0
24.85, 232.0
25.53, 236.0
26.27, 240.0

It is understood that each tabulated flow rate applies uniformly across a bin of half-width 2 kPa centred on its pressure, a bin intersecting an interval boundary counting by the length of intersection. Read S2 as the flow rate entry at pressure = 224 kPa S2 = 25.62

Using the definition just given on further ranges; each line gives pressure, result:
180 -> 26.76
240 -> 26.27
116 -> 29.07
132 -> 30.04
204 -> 26.34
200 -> 26.33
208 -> 26.69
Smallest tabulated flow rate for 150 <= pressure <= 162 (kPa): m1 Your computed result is 28.83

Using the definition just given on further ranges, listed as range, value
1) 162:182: 26.76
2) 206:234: 24.85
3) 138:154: 29.03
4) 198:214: 26.33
